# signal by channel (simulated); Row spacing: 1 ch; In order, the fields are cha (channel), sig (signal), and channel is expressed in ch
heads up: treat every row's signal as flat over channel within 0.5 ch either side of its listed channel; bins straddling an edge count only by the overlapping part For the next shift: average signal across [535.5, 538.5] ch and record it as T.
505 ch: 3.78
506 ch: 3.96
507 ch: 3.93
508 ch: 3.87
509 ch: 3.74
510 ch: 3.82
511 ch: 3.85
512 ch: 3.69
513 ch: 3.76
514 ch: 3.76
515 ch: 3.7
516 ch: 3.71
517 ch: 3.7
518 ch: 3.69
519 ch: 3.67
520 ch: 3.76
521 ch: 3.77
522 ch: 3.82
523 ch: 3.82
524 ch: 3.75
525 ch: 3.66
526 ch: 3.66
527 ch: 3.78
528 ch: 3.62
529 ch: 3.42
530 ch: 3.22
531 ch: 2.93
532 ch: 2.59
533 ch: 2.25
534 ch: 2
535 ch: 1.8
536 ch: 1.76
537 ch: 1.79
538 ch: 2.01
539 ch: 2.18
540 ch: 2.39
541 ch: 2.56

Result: 1.85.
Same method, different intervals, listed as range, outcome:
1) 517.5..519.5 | 3.68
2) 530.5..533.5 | 2.59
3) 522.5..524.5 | 3.79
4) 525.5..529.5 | 3.62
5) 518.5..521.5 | 3.73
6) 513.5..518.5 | 3.71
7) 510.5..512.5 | 3.77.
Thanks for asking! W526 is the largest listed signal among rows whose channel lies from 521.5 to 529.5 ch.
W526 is 3.82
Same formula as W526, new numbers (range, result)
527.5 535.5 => 3.62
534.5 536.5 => 1.8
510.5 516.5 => 3.85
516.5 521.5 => 3.77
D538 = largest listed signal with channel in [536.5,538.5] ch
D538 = 2.01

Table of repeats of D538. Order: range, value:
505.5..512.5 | 3.96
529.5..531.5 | 3.22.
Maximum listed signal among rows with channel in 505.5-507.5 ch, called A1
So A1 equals 3.96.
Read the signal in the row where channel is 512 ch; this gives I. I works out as 3.69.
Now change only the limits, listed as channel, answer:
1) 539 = 2.18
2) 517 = 3.7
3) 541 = 2.56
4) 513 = 3.76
